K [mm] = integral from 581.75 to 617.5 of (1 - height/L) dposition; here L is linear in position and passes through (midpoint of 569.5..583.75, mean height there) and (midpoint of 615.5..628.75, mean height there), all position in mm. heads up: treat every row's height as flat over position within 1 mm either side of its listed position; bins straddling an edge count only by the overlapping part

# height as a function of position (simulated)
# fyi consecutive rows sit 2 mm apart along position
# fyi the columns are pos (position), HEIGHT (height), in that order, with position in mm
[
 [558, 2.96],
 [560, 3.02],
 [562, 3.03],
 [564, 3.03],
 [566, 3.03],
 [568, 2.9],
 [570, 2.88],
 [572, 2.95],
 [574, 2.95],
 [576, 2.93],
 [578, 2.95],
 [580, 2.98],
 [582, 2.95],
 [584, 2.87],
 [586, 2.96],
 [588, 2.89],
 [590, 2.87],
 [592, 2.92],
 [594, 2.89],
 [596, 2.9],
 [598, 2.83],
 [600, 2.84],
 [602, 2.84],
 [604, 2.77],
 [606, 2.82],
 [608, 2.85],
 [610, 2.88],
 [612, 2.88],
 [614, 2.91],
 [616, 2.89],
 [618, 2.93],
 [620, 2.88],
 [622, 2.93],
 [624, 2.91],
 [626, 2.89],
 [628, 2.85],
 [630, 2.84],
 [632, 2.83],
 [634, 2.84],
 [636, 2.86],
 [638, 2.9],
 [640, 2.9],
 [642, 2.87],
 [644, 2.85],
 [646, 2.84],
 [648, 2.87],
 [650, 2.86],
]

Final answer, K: 0.5 mm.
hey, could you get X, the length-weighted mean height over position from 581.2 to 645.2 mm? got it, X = 2.88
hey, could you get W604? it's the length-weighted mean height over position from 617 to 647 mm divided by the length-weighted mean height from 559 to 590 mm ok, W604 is 1.0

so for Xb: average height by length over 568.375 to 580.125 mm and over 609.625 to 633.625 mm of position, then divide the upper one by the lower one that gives 1.0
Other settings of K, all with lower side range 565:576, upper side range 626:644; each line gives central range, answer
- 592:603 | 0.16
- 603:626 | 0.07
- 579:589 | -0.02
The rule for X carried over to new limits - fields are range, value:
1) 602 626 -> 2.88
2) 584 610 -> 2.87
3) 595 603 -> 2.85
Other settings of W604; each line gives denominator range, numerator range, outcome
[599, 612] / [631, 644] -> 1.01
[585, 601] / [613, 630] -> 1.00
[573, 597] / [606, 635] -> 0.98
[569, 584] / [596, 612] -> 0.97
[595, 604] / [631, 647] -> 1.01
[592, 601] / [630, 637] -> 0.99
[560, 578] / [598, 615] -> 0.96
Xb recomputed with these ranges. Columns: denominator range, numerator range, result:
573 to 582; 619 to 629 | 0.98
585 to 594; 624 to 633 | 0.98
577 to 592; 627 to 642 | 0.98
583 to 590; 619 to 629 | 1.00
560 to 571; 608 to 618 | 0.97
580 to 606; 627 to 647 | 0.99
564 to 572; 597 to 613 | 0.96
